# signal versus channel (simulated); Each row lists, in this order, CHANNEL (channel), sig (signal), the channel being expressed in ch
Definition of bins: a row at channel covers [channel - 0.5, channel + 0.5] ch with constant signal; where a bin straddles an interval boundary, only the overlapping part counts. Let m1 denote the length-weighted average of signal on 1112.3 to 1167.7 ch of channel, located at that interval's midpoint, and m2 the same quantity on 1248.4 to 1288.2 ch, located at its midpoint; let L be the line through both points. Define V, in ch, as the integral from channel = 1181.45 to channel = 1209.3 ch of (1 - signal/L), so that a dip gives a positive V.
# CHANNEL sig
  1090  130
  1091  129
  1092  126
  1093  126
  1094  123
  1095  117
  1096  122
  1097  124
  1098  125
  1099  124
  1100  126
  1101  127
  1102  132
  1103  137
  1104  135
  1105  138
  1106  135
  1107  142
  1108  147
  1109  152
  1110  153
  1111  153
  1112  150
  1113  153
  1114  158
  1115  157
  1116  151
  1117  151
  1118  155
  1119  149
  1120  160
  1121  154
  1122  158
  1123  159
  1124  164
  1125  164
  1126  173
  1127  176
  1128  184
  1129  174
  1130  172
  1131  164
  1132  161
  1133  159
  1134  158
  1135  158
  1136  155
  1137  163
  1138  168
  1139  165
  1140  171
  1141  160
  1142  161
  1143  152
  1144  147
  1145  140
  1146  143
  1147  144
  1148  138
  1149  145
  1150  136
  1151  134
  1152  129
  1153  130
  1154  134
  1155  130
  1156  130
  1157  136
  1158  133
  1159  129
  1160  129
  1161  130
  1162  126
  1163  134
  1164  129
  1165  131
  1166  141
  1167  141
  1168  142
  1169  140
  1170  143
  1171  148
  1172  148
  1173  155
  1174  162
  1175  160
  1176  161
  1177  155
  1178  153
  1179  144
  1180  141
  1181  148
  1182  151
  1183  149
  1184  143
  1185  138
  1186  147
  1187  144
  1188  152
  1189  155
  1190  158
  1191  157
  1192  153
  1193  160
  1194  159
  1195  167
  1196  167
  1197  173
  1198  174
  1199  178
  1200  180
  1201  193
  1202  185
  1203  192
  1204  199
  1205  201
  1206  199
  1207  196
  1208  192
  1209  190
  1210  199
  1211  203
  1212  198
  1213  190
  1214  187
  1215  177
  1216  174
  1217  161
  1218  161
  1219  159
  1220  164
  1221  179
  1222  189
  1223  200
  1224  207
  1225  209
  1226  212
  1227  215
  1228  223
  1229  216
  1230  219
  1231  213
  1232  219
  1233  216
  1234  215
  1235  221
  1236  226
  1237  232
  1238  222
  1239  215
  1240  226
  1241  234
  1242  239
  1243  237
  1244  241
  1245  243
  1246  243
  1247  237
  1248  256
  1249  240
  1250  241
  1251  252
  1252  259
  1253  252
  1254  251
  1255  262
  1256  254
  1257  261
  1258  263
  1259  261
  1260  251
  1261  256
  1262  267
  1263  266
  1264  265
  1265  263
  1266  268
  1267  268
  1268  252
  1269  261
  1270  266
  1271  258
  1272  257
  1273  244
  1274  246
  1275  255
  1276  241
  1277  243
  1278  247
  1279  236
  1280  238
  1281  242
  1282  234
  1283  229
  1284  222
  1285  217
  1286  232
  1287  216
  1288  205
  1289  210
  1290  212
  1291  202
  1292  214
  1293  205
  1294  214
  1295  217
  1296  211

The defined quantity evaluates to 3.4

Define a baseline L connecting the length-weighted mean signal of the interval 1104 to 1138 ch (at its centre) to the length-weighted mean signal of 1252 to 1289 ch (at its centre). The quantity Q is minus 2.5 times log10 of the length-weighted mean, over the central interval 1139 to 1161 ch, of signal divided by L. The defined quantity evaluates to 0.23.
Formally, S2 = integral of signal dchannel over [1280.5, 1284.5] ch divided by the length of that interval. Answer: 232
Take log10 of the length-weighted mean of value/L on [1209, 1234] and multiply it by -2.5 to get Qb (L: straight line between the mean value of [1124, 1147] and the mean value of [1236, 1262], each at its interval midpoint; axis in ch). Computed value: 0.15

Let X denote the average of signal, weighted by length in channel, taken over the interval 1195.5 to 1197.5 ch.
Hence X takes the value 170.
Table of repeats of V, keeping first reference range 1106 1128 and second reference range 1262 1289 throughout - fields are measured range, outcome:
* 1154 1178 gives 5.6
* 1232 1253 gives -0.8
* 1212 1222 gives 1.8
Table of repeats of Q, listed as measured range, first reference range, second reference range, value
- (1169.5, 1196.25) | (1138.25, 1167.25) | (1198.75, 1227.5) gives 0.08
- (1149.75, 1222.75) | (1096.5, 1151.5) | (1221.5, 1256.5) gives 0.22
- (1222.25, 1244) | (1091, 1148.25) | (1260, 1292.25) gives -0.02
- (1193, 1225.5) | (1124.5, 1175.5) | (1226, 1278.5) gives 0.11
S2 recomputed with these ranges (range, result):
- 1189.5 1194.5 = 157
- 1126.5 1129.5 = 178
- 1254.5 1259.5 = 260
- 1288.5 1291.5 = 208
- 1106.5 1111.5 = 149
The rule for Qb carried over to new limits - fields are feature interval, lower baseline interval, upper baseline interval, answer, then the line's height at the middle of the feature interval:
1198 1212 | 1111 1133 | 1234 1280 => 0.118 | 214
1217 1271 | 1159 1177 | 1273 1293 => -0.166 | 199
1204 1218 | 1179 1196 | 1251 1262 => -0.012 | 188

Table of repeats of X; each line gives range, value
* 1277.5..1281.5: 241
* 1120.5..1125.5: 160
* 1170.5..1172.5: 148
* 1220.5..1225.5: 197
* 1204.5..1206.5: 200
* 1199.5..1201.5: 186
